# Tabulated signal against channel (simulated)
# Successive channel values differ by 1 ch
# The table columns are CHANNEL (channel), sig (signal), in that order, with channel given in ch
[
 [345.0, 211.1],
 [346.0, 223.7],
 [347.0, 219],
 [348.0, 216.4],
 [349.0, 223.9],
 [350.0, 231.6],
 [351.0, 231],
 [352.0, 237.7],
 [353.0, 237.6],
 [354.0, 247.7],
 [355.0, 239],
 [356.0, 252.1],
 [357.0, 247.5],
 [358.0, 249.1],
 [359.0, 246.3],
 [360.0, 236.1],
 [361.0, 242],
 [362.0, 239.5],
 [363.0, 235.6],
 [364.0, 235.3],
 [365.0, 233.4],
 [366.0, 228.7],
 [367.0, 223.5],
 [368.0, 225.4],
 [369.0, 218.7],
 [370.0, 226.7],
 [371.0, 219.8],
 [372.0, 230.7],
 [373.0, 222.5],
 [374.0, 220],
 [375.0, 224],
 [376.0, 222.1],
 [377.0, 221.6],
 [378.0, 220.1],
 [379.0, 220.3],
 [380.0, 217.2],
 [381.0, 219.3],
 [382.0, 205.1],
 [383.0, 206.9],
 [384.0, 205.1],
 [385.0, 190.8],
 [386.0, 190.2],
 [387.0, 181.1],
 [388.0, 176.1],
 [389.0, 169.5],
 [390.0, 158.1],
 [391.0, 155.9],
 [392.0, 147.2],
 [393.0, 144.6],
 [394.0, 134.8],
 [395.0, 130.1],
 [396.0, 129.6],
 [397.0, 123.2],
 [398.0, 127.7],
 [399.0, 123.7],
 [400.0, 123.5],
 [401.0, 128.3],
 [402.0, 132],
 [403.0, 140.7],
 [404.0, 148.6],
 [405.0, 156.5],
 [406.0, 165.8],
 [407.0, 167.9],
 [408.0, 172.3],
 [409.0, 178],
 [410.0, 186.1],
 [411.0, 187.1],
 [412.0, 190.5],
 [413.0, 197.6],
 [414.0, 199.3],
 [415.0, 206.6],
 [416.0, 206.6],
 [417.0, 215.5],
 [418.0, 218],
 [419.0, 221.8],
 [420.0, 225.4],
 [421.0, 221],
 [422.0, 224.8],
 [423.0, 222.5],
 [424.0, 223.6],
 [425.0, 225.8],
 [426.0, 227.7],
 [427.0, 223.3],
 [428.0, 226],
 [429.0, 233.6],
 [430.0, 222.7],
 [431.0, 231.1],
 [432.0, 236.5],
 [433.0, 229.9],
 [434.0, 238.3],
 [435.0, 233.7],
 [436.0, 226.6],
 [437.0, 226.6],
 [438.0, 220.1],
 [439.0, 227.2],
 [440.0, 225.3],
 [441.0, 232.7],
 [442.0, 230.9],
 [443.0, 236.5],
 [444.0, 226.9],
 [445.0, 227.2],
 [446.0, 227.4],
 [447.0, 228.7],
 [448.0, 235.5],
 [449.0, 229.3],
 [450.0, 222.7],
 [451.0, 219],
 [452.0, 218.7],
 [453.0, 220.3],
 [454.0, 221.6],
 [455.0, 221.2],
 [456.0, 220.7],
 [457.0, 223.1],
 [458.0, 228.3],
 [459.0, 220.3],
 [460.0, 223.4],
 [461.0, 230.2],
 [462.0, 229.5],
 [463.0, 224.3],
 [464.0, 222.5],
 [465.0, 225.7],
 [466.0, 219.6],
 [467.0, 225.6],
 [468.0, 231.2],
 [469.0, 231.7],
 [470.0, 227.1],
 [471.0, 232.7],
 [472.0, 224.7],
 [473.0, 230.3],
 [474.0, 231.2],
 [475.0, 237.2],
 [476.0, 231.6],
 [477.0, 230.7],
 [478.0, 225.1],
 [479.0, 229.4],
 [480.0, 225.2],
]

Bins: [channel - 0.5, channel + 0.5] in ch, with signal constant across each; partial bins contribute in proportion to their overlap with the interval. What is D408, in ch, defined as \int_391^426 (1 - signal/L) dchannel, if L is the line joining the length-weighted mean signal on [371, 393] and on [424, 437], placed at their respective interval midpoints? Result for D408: 6.7 ch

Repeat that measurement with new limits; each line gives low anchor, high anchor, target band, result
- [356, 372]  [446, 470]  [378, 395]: 3.66 ch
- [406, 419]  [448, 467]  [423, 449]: -2.42 ch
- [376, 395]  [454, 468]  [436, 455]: -0.87 ch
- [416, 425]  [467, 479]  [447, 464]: 0.20 ch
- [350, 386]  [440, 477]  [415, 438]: 0.22 ch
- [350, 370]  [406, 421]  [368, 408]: 7.16 ch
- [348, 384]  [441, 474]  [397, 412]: 4.93 ch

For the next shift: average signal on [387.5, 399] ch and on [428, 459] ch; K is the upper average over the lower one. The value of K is 1.58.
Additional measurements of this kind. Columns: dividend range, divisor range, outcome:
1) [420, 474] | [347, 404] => 1.13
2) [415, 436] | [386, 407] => 1.54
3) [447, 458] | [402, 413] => 1.32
